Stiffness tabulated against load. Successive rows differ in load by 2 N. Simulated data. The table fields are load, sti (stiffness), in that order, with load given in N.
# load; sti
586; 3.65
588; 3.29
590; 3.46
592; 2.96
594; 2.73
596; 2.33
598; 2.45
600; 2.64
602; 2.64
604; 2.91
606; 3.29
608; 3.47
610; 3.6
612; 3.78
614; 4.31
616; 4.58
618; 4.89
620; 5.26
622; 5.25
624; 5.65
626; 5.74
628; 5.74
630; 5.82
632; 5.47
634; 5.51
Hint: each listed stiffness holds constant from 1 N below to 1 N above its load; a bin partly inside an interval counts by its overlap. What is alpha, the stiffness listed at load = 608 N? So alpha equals 3.47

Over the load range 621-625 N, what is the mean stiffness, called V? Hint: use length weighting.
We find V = 5.45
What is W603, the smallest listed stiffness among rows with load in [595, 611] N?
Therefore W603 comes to 2.33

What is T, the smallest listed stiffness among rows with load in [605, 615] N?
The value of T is 3.29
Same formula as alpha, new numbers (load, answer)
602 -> 2.64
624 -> 5.65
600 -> 2.64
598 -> 2.45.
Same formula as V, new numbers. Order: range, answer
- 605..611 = 3.45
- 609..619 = 4.23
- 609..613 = 3.69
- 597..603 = 2.58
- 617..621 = 5.07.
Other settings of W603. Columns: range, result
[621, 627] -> 5.25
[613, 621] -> 4.31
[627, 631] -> 5.74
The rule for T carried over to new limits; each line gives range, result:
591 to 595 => 2.73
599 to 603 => 2.64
